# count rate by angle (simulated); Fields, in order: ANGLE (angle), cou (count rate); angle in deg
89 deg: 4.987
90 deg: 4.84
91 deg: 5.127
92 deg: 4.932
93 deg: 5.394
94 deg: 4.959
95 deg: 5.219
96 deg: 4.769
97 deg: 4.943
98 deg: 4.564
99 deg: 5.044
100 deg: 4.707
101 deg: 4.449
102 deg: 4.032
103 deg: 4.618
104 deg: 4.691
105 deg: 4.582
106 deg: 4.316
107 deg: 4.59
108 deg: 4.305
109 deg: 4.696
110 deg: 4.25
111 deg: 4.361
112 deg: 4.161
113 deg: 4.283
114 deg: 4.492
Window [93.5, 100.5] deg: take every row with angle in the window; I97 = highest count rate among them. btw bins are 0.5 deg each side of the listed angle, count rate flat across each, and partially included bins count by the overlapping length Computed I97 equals 5.219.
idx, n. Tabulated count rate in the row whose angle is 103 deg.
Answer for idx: 4.618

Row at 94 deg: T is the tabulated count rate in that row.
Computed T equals 4.959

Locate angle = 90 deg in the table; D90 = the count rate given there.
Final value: 4.84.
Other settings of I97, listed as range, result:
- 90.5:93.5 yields 5.394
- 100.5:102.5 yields 4.449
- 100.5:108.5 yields 4.691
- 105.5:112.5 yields 4.696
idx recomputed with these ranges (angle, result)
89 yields 4.987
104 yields 4.691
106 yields 4.316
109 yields 4.696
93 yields 5.394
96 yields 4.769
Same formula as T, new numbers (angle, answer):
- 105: 4.582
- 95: 5.219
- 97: 4.943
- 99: 5.044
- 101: 4.449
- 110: 4.25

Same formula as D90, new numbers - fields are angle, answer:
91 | 5.127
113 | 4.283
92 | 4.932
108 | 4.305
